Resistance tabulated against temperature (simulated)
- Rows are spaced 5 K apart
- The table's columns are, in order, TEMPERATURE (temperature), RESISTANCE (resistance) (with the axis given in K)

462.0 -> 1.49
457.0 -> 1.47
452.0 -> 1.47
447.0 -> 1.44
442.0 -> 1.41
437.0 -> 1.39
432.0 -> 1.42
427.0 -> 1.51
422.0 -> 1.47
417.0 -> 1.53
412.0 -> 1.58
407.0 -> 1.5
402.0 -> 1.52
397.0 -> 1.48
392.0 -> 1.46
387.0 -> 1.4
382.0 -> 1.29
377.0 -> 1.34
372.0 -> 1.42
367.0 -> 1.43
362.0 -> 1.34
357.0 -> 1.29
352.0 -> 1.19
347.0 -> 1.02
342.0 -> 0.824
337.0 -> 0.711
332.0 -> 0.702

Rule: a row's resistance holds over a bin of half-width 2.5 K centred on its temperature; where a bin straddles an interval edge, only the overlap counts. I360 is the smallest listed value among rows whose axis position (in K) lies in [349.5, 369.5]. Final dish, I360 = 1.19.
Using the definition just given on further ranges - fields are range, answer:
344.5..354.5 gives 1.02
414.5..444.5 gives 1.39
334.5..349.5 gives 0.711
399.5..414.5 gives 1.5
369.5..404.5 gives 1.29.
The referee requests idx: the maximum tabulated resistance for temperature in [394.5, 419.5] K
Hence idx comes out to 1.58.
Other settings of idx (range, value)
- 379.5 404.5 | 1.52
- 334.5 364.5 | 1.34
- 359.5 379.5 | 1.43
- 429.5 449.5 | 1.44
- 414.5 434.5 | 1.53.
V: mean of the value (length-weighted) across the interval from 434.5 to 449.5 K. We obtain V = 1.41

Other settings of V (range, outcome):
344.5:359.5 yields 1.17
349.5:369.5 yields 1.31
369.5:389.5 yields 1.36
